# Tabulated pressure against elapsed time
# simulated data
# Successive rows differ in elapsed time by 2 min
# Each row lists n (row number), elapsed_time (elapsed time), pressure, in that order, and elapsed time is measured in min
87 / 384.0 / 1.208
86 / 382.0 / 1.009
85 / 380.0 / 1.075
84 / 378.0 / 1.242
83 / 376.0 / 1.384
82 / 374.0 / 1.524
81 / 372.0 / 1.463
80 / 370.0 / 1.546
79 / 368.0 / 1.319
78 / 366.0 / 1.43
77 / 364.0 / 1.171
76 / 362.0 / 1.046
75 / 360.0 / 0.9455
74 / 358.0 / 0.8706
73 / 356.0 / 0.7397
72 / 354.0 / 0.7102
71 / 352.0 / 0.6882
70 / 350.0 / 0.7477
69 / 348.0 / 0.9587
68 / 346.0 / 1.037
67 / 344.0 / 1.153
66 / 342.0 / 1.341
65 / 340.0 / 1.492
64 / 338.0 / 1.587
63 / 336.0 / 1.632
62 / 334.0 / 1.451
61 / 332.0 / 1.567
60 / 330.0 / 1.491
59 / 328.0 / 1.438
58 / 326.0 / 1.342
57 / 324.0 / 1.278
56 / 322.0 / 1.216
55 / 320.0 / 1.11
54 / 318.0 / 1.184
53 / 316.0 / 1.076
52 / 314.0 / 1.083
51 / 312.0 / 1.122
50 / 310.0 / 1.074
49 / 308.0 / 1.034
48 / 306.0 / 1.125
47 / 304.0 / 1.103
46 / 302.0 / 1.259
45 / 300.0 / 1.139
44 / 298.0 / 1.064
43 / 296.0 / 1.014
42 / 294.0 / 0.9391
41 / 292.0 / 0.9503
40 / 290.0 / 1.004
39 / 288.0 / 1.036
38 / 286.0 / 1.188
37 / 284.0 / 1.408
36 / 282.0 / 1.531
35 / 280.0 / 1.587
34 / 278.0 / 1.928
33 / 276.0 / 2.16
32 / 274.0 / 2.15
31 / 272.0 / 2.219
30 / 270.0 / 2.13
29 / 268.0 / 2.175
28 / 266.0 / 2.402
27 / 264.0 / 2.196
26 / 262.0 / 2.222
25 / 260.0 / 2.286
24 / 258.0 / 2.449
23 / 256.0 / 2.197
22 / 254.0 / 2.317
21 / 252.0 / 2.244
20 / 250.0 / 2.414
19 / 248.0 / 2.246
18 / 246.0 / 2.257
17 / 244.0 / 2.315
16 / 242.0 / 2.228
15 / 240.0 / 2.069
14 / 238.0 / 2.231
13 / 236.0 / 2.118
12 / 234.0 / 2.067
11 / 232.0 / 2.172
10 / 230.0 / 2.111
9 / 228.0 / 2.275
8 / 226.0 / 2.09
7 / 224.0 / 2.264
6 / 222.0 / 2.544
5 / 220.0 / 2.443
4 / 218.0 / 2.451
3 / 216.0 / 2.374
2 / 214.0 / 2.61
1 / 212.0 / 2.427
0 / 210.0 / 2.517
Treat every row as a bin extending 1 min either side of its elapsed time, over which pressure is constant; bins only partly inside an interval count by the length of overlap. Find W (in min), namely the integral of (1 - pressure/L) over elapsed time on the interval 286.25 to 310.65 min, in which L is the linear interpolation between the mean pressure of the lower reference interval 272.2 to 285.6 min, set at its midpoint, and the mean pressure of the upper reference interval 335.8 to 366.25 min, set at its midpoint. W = 8.1 min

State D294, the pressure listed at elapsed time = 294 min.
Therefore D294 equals 0.9391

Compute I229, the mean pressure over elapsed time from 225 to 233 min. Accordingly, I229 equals 2.16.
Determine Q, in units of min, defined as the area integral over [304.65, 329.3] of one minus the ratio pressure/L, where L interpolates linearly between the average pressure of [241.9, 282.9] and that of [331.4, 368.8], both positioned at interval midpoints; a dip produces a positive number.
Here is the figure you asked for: 5.6 min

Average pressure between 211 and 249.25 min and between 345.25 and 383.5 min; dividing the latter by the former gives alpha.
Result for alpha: 0.48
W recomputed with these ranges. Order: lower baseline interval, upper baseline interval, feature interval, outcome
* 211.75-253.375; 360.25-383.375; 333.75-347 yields 1.1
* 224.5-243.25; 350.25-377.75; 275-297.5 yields 5.4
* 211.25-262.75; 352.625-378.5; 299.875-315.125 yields 5.1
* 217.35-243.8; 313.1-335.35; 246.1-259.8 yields -2.0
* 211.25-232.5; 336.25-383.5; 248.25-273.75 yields -3.3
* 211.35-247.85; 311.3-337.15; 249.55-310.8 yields 4.4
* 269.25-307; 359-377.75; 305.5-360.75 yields 8.0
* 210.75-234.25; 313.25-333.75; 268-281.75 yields -1.7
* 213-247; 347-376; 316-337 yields 0.6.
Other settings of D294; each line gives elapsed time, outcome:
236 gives 2.118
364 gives 1.171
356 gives 0.7397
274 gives 2.15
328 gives 1.438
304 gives 1.103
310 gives 1.074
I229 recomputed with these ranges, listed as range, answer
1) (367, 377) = 1.45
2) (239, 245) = 2.2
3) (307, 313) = 1.08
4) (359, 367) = 1.15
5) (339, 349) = 1.2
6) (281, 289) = 1.29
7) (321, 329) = 1.32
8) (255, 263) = 2.29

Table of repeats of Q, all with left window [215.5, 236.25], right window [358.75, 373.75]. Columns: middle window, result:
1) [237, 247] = -0.3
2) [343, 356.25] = 5.0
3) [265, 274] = -1.2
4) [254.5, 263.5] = -1.1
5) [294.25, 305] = 4.0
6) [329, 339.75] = -0.3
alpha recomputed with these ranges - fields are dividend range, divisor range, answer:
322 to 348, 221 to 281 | 0.63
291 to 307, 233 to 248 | 0.49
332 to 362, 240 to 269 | 0.49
